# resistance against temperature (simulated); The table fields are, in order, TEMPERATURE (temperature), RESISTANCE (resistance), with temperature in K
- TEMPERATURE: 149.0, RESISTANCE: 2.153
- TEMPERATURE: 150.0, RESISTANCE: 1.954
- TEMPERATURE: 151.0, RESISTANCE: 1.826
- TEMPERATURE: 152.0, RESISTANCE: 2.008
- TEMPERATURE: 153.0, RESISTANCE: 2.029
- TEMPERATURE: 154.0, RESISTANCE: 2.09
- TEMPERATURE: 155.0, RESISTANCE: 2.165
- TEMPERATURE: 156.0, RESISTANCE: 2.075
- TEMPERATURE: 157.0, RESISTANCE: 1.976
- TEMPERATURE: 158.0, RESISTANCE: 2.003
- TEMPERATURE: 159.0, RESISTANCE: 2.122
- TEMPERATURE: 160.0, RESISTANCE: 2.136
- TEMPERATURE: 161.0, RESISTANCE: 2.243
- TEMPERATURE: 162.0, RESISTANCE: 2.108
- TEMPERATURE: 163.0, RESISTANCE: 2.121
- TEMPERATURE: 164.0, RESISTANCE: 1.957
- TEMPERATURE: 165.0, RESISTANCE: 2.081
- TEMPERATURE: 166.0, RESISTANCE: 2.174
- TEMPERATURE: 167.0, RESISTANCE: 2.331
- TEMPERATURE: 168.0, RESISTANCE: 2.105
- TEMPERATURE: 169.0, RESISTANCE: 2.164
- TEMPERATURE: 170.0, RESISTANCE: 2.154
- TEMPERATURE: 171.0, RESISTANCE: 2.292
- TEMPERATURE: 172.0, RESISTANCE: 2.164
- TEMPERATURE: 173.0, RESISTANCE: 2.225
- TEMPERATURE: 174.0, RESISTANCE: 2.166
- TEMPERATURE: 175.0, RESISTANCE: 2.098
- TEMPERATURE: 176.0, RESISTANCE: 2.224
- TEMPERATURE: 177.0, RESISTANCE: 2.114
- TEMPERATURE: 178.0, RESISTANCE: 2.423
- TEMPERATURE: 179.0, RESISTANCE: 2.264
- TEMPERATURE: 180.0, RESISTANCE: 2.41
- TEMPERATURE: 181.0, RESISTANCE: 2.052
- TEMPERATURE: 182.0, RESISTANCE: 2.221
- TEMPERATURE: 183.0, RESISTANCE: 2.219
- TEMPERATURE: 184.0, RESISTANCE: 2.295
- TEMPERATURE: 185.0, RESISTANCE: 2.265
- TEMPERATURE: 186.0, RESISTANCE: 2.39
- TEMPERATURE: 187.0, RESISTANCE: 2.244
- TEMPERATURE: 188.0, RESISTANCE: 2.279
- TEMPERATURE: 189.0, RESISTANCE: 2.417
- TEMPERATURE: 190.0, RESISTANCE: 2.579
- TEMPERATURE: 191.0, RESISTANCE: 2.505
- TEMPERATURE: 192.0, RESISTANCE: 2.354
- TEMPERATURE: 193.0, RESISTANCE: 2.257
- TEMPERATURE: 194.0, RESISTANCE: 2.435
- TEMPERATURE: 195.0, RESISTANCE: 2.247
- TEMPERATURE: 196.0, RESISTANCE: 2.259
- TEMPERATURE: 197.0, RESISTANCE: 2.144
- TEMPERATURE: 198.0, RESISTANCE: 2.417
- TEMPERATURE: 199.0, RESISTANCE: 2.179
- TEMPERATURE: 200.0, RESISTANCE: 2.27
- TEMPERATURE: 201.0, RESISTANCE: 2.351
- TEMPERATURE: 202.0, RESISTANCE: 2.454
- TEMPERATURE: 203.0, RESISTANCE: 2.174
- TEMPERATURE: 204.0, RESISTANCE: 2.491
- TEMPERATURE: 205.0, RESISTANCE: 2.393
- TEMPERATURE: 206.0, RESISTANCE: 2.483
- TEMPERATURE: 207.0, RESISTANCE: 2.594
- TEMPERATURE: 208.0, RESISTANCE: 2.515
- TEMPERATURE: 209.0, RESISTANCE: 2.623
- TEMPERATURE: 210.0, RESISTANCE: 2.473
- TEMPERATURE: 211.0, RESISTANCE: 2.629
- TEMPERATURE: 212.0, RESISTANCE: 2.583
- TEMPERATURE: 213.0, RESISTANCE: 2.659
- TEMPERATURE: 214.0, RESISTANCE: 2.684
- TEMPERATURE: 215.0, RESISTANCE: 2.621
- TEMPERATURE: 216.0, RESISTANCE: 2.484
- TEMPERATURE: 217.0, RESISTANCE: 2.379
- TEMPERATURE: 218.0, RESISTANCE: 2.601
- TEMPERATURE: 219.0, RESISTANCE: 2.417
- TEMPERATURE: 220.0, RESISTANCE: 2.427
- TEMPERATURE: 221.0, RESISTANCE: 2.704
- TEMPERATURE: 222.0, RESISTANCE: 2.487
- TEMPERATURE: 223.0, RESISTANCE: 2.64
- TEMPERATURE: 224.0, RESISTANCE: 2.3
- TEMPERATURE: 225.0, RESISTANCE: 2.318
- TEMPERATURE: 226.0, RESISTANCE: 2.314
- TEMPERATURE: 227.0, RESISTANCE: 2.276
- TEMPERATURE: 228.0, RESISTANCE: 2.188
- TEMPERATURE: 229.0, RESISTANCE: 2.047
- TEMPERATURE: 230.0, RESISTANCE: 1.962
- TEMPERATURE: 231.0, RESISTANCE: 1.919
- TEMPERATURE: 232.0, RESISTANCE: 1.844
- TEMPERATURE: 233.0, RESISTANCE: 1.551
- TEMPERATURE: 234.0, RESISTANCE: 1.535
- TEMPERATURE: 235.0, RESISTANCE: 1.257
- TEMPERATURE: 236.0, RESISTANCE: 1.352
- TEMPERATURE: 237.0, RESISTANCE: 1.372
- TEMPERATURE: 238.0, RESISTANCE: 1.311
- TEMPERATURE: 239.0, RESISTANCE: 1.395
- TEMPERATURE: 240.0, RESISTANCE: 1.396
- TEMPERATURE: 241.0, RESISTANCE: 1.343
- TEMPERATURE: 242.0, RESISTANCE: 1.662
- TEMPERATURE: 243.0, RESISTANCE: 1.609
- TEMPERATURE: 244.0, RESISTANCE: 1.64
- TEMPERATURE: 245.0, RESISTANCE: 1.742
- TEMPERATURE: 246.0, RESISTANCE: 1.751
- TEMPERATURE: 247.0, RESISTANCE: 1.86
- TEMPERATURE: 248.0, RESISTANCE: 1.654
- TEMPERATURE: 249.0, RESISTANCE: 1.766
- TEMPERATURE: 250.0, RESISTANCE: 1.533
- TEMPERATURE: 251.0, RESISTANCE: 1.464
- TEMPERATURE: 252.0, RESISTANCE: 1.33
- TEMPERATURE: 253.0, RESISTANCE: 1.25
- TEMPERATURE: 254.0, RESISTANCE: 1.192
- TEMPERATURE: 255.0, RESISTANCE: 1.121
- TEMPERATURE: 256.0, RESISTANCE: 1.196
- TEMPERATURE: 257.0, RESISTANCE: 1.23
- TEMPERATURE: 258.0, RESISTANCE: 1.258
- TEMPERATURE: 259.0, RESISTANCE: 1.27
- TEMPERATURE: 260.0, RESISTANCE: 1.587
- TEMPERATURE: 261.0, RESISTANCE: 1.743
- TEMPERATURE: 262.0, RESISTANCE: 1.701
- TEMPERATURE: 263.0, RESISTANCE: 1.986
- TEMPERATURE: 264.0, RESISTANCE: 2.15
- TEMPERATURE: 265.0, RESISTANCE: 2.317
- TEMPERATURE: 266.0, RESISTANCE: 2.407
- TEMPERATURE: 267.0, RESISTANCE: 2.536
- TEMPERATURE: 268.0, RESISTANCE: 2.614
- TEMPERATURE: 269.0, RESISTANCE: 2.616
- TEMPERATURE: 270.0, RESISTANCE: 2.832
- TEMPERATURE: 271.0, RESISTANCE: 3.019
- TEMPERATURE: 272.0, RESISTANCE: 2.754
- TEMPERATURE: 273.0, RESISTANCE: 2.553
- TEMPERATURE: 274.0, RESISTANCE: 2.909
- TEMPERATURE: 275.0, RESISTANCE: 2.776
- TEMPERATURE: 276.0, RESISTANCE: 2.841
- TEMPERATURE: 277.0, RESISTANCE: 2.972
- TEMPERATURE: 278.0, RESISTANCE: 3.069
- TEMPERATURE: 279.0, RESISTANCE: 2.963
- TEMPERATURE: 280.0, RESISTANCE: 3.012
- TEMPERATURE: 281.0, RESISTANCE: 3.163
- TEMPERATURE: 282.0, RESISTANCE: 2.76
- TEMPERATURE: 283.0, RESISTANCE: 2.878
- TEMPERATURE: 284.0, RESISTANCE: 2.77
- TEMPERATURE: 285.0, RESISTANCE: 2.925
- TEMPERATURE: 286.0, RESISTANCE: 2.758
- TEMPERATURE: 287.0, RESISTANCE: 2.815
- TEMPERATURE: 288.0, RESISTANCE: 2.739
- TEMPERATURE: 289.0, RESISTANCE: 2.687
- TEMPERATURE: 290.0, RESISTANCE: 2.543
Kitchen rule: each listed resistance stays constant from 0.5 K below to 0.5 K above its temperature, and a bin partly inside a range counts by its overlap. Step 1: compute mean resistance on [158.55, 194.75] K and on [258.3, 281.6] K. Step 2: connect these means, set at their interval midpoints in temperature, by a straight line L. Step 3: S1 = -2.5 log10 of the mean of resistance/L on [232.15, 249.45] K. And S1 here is 0.49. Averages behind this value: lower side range 2.24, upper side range 2.5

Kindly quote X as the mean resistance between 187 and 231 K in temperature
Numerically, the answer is 2.4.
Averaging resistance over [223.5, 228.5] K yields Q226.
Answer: 2.28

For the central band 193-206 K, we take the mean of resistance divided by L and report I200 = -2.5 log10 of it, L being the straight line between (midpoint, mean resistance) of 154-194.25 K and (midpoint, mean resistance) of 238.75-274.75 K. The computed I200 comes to -0.106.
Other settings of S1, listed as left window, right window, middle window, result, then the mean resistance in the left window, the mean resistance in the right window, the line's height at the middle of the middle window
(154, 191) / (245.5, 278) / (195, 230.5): -0.14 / 2.2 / 2.02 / 2.12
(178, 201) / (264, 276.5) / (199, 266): 0.25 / 2.31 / 2.66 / 2.5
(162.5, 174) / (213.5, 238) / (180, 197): -0.08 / 2.16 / 2.14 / 2.15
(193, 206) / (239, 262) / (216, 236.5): -0.13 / 2.32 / 1.48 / 1.88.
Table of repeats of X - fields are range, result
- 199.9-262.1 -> 1.96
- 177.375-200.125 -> 2.31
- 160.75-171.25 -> 2.15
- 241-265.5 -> 1.58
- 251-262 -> 1.34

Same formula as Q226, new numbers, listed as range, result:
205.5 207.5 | 2.54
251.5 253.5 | 1.29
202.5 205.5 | 2.35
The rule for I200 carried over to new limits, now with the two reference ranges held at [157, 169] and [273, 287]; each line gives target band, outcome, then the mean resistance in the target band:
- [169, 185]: 0.00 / 2.22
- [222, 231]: 0.13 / 2.25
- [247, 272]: 0.44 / 1.84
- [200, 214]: -0.04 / 2.49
